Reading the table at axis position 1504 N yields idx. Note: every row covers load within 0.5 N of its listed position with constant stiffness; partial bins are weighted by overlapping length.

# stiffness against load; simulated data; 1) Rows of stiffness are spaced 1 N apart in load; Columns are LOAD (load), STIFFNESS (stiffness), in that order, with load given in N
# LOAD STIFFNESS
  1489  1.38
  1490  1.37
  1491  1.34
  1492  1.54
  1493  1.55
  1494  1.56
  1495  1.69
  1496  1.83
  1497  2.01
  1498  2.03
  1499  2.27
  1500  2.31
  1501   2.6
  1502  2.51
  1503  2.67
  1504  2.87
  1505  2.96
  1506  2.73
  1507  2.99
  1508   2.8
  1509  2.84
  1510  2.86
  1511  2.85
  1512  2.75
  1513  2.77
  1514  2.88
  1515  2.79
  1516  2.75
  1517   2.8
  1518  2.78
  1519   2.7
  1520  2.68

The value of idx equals 2.87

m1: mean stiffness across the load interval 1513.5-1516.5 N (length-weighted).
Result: 2.81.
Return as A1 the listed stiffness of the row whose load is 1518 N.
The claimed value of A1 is 2.78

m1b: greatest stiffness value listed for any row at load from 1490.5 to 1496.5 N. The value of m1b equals 1.83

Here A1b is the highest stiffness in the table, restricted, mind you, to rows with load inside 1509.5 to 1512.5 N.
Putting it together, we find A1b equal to 2.86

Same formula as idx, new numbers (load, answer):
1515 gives 2.79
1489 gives 1.38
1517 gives 2.8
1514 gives 2.88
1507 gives 2.99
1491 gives 1.34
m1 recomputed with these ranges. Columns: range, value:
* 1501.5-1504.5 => 2.68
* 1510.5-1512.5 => 2.8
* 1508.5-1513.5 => 2.81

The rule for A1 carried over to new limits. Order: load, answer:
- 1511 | 2.85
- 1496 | 1.83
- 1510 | 2.86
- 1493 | 1.55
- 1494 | 1.56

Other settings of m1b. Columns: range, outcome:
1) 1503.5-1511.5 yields 2.99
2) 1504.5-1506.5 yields 2.96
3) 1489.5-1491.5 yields 1.37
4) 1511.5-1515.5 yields 2.88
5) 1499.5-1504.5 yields 2.87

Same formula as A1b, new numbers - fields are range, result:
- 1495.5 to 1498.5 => 2.03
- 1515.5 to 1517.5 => 2.8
